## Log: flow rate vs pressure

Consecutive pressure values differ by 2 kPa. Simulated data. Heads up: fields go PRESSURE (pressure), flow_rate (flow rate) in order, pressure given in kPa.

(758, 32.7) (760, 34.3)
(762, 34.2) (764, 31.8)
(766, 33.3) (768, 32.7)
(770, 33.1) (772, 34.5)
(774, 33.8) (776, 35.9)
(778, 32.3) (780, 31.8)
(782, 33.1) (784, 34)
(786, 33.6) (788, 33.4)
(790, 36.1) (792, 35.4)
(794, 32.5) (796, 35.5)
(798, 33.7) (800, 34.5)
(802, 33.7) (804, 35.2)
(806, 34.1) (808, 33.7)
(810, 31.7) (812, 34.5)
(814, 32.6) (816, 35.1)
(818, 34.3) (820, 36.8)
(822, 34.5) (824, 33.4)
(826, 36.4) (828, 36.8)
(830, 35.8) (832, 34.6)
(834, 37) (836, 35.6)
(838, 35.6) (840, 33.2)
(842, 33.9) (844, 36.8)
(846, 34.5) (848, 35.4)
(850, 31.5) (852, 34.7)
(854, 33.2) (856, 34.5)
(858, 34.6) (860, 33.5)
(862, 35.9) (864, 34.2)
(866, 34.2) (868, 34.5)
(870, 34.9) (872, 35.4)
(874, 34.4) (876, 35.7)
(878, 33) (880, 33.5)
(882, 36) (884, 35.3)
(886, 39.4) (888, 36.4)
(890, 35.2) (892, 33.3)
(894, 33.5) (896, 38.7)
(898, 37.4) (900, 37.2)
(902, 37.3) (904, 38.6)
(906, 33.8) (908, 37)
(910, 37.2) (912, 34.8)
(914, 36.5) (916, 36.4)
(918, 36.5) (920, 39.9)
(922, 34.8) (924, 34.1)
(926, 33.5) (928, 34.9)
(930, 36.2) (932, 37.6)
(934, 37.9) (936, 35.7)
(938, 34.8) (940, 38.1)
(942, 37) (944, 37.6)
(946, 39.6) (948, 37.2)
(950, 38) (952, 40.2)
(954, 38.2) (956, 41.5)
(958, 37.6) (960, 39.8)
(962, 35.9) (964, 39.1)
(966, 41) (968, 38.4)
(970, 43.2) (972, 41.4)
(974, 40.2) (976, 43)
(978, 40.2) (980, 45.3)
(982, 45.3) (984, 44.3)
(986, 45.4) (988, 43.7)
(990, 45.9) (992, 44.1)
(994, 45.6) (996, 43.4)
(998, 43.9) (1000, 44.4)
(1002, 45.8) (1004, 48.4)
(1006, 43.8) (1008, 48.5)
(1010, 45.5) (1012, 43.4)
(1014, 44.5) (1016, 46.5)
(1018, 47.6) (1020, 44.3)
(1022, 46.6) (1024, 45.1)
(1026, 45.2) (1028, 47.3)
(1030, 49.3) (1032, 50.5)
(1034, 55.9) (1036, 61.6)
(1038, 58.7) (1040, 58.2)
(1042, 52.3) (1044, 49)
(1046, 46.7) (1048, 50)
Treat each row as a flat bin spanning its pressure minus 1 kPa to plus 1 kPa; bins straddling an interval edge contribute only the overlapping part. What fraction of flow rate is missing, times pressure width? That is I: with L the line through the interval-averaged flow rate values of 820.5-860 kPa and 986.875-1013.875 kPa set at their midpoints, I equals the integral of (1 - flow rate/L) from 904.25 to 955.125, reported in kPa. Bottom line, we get 4.8 kPa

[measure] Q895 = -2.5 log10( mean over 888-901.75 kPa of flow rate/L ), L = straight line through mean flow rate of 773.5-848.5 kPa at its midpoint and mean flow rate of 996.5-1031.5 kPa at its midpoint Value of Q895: 0.09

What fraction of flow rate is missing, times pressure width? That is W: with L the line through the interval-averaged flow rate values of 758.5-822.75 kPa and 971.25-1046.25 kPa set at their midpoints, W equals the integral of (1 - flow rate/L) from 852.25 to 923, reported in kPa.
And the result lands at 7.3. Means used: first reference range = 33.9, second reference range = 46.9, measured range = 35.6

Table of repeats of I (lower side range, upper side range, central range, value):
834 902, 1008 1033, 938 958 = 1.3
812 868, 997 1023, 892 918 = 1.7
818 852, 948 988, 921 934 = 1.2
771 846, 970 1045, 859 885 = 2.5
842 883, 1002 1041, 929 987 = 4.8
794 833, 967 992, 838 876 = 2.4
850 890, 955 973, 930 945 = 0.6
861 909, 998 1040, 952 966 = 1.2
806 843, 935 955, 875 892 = 0.3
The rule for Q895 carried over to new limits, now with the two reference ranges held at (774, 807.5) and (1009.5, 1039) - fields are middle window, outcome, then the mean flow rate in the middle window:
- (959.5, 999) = 0.09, 42.5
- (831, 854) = 0.08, 34.7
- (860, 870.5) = 0.12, 34.6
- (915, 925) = 0.16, 36.3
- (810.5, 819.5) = 0.04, 34.1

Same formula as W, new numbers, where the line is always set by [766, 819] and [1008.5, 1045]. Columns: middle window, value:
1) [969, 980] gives 1.0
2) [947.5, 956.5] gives 1.1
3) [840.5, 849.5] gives 0.6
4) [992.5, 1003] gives 0.7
